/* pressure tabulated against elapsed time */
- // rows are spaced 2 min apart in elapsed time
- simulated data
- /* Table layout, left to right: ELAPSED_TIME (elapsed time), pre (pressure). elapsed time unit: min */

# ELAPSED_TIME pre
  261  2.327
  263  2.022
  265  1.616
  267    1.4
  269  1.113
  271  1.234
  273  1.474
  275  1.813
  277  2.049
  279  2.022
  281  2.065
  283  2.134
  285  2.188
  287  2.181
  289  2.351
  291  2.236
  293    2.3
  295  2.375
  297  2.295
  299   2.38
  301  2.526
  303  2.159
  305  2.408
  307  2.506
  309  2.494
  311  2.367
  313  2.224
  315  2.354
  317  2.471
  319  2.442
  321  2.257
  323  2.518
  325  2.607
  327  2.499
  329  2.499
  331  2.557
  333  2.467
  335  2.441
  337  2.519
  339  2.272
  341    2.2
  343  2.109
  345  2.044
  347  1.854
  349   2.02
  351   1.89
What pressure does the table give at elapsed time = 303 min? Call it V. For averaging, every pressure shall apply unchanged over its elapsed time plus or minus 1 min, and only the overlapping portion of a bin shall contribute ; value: 2.159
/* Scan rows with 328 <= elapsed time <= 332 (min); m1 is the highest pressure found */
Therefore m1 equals 2.557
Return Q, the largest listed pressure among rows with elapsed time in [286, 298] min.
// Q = 2.375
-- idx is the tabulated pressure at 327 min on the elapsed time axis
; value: 2.499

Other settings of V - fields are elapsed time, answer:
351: 1.89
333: 2.467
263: 2.022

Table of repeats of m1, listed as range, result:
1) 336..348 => 2.519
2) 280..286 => 2.188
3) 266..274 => 1.474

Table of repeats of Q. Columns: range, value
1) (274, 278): 2.049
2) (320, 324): 2.518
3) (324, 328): 2.607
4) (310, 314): 2.367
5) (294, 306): 2.526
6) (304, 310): 2.506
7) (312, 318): 2.471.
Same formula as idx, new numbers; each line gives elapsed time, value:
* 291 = 2.236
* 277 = 2.049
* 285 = 2.188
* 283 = 2.134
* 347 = 1.854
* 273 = 1.474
